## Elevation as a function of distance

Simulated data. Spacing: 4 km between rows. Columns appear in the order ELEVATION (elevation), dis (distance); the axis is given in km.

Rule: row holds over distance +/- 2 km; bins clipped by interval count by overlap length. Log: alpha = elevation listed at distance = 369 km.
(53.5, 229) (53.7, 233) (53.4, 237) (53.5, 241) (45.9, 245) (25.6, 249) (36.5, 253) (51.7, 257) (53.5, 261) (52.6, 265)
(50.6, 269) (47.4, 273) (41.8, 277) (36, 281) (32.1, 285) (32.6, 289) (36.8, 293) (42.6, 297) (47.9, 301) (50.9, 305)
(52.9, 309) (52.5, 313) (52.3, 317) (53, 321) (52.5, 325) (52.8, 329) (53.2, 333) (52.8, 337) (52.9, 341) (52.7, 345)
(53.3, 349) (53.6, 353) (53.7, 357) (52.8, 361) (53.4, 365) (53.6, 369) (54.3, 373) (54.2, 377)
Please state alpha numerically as 53.6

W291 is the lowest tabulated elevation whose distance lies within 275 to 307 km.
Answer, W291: 32.1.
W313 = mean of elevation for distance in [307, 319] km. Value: 52.6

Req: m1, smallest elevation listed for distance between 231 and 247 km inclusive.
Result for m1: 45.9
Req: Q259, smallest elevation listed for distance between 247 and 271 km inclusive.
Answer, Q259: 25.6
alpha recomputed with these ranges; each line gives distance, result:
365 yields 53.4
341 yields 52.9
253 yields 36.5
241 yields 53.5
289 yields 32.6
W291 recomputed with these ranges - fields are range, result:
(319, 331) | 52.5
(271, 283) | 36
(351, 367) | 52.8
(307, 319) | 52.3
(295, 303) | 42.6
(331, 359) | 52.7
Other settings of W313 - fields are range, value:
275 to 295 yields 35.9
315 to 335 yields 52.8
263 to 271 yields 51.6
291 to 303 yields 42.4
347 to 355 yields 53.5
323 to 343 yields 52.8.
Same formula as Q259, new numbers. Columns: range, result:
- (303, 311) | 50.9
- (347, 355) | 53.3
